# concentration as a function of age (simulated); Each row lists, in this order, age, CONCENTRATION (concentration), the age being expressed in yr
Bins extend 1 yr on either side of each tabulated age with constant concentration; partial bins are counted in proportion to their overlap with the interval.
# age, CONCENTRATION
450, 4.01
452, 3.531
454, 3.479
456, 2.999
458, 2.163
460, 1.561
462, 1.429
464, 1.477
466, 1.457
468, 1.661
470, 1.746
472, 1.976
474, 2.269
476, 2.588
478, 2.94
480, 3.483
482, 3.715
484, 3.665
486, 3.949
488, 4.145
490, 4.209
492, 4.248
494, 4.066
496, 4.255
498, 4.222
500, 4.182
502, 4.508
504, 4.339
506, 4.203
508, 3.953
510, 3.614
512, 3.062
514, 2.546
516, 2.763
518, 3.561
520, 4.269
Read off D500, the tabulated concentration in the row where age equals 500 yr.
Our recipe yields 4.182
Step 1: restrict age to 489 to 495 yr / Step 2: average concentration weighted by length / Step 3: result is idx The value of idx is 4.17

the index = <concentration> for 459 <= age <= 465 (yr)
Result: 1.49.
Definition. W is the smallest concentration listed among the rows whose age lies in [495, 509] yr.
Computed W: 3.953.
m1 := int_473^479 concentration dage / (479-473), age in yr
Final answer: 2.6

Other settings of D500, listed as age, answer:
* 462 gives 1.429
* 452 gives 3.531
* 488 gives 4.145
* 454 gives 3.479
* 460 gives 1.561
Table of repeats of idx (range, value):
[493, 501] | 4.18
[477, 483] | 3.38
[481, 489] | 3.87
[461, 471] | 1.55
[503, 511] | 4.03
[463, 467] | 1.47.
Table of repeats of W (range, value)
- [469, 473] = 1.746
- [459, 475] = 1.429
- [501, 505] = 4.339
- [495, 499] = 4.222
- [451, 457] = 2.999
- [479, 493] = 3.483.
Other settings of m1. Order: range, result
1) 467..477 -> 2.05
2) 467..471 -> 1.7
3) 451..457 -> 3.34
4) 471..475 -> 2.12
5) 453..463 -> 2.33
